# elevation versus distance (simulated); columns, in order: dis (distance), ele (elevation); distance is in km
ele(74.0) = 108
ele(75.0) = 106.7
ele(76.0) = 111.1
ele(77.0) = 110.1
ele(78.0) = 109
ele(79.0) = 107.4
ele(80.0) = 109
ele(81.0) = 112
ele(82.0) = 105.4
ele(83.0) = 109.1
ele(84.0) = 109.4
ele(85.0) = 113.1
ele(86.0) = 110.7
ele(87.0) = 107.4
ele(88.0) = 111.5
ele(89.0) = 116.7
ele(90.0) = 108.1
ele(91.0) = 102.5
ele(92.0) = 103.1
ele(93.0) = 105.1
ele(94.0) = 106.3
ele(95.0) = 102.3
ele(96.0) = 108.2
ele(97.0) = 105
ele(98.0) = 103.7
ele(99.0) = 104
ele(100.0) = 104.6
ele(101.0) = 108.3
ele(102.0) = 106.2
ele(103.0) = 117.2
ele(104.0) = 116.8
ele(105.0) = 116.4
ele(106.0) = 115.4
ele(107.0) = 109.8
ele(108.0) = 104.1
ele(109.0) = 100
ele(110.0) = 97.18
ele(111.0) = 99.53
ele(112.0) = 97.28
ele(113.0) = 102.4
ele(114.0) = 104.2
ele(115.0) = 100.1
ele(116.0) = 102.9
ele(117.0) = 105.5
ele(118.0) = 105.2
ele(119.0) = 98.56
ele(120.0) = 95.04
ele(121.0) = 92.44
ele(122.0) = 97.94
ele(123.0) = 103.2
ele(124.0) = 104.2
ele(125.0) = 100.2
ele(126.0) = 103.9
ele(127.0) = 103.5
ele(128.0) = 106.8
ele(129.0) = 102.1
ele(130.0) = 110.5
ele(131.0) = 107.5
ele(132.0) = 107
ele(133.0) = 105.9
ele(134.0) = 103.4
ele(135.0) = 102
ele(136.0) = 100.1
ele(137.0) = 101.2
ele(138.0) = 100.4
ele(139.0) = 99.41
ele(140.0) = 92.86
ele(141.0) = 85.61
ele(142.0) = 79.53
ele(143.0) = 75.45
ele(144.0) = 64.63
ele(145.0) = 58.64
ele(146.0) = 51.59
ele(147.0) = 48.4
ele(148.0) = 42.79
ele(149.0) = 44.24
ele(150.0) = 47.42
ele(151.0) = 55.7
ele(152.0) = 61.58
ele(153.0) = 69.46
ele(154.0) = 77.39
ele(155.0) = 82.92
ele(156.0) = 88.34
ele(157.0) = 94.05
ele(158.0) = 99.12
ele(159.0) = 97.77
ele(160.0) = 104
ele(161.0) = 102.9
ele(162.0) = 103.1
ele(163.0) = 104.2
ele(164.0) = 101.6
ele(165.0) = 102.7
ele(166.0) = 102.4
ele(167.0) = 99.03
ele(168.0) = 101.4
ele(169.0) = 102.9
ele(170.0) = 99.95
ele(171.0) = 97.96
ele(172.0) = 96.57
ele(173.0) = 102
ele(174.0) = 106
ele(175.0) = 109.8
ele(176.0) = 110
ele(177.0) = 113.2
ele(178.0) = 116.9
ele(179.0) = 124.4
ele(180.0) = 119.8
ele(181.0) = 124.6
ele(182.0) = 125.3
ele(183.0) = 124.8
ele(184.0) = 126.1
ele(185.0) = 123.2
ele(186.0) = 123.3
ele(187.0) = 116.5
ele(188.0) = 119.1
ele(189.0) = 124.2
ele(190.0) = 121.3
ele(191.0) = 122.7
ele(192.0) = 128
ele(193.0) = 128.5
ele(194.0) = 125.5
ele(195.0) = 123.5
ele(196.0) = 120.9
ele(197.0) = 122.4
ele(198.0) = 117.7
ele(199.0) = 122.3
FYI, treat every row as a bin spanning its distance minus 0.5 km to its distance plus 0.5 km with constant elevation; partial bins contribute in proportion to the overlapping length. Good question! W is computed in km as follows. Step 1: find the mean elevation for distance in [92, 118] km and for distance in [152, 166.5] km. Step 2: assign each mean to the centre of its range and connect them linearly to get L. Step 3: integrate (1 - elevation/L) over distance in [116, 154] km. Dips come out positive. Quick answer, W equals 4.6 km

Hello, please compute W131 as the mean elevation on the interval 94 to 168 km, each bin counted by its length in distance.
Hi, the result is 94.9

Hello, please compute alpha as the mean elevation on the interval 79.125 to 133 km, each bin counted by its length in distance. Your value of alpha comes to 106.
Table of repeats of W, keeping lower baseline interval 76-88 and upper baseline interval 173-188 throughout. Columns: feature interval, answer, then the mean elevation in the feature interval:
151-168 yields 3.5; 92.3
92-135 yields 3.0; 104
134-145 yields 2.4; 89.3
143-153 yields 5.3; 54.7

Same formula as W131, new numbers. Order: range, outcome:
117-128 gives 101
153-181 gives 102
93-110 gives 108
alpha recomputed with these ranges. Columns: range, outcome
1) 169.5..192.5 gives 116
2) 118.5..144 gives 98.5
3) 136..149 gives 74.8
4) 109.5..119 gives 101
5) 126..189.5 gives 96.8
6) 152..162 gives 89.8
